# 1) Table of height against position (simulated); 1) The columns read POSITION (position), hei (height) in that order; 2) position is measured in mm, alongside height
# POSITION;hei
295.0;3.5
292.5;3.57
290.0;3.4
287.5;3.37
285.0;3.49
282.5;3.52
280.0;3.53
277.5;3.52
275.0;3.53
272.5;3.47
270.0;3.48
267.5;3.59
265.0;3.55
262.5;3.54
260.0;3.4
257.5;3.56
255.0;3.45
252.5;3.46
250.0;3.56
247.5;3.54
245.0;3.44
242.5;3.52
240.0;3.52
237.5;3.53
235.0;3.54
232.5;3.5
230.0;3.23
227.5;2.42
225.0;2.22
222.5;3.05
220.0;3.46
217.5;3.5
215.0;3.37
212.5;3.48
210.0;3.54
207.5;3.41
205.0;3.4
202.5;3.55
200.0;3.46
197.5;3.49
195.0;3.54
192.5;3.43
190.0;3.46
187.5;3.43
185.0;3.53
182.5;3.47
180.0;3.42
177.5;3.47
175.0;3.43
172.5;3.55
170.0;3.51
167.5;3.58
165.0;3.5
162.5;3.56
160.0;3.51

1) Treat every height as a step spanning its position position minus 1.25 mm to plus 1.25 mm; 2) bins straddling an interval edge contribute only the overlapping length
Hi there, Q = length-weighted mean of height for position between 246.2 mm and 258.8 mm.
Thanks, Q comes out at 3.51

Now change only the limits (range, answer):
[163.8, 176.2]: 3.51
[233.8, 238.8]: 3.53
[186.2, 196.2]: 3.46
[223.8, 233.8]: 2.85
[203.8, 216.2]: 3.44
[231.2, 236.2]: 3.52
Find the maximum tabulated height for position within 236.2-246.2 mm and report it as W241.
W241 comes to 3.53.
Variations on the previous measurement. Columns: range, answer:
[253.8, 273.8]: 3.59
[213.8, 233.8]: 3.5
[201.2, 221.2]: 3.55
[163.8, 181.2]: 3.58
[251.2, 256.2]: 3.46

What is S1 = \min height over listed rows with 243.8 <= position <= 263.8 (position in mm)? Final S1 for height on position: 3.4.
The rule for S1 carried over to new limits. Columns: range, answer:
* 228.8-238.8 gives 3.23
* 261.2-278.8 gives 3.47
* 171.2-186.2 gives 3.42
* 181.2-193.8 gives 3.43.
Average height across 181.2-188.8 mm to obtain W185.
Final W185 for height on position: 3.48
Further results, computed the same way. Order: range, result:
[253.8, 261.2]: 3.47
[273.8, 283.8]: 3.52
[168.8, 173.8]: 3.53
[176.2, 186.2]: 3.47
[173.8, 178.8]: 3.45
